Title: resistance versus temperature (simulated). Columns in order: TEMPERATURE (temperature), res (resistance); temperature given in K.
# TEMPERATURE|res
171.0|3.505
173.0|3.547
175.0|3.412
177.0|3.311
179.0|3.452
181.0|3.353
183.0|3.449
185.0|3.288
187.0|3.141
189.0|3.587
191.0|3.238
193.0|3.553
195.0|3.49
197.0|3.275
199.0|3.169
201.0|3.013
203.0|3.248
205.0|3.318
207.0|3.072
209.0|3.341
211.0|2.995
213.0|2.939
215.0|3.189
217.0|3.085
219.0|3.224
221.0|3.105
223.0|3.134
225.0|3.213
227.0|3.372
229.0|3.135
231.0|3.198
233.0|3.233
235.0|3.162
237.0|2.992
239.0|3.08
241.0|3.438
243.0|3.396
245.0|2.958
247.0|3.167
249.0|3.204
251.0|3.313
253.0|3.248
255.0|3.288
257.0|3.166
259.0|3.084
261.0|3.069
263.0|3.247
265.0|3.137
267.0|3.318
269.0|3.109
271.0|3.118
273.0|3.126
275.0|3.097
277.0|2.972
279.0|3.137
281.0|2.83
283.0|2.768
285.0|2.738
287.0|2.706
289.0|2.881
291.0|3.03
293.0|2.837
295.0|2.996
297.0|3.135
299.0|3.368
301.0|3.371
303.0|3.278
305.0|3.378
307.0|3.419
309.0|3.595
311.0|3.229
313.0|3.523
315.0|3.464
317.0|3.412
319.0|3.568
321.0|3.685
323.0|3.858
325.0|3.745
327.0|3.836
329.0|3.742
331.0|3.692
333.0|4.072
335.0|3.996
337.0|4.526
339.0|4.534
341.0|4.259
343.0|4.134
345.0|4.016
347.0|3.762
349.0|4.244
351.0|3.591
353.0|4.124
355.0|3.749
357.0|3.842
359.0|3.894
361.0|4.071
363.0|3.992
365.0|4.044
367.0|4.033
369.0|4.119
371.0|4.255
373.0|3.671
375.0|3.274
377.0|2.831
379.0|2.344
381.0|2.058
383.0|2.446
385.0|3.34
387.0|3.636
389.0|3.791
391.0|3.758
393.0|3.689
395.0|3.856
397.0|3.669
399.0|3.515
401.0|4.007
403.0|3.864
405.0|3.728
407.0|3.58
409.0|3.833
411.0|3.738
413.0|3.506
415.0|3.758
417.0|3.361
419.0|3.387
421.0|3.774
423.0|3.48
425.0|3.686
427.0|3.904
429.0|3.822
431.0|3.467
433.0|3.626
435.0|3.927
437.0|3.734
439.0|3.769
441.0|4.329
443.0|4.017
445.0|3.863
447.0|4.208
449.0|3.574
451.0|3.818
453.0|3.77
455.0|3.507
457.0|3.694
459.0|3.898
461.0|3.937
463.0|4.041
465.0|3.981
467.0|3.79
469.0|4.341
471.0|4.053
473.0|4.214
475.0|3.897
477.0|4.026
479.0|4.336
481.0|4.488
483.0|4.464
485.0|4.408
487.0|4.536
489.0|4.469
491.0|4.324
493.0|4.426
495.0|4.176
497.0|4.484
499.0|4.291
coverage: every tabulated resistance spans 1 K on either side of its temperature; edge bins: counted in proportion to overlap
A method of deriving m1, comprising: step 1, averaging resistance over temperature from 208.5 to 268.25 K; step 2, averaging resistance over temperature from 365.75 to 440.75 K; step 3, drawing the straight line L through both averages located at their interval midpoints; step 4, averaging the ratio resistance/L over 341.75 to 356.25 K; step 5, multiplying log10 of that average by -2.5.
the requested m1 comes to -0.147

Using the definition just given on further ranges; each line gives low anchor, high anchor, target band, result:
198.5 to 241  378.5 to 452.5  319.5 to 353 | -0.16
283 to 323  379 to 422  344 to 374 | -0.17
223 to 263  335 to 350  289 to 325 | 0.15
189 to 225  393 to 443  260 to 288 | 0.12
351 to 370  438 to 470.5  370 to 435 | 0.12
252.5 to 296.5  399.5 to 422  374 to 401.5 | 0.09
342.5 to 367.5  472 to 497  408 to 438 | 0.13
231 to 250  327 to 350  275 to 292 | 0.23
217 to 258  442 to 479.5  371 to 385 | 0.25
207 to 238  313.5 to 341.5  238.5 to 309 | 0.12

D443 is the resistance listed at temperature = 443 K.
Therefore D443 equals 4.017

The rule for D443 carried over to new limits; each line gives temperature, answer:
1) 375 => 3.274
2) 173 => 3.547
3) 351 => 3.591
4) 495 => 4.176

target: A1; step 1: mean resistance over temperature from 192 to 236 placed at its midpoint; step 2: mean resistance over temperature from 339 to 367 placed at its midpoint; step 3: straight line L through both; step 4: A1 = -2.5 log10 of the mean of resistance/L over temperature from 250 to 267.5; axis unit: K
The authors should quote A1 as 0.08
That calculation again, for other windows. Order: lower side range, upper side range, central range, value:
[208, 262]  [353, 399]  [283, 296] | 0.166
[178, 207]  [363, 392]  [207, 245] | 0.055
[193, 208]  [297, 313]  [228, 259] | 0.035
